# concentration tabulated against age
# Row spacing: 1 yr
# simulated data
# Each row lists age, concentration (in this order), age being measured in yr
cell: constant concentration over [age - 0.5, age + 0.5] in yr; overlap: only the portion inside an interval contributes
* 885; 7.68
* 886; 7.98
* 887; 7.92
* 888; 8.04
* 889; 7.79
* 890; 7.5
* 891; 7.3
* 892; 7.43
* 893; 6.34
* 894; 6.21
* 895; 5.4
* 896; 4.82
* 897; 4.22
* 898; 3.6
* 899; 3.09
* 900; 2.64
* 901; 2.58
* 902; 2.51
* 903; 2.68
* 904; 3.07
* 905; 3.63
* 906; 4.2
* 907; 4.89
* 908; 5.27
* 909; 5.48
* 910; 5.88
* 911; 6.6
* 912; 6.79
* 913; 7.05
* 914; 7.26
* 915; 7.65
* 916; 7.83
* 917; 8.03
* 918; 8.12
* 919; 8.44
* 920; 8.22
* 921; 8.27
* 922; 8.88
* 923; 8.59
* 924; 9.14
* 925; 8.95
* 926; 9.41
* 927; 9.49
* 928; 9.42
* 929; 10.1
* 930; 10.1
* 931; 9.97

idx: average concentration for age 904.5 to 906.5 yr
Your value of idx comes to 3.92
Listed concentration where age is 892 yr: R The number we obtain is 7.43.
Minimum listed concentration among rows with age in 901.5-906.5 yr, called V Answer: 2.51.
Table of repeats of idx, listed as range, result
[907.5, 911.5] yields 5.81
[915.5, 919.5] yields 8.1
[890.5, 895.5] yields 6.54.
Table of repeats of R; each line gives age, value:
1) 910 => 5.88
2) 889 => 7.79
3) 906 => 4.2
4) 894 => 6.21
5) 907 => 4.89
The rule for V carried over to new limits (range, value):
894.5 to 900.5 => 2.64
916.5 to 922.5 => 8.03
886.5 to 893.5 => 6.34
